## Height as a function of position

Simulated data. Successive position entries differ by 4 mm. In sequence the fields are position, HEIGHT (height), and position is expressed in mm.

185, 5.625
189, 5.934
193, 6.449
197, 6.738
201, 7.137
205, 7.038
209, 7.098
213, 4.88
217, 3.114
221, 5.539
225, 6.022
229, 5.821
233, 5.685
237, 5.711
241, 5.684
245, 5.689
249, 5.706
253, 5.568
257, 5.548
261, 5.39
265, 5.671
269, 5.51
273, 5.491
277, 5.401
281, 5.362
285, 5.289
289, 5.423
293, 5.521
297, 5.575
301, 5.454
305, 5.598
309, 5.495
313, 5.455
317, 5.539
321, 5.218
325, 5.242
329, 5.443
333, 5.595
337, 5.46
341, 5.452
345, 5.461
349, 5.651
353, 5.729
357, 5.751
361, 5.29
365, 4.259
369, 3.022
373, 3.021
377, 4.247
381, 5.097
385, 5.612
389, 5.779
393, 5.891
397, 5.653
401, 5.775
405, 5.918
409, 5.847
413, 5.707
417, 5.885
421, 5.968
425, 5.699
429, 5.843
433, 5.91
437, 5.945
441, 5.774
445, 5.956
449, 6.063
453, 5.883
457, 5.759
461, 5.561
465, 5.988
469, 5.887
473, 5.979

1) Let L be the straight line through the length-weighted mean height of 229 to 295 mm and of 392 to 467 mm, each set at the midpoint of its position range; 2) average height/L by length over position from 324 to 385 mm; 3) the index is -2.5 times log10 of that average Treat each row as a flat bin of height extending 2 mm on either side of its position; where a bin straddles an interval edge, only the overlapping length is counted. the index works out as 0.14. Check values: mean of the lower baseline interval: 5.55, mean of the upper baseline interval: 5.84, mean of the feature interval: 5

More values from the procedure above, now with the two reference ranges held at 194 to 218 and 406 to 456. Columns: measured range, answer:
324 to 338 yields 0.10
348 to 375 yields 0.27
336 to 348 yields 0.10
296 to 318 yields 0.09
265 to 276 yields 0.10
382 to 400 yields 0.04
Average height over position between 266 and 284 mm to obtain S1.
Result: 5.45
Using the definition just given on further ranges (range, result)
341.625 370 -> 5.11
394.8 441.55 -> 5.83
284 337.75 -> 5.45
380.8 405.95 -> 5.71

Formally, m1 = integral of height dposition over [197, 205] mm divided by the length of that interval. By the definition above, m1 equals 7.01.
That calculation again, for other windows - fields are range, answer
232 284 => 5.56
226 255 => 5.71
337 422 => 5.28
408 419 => 5.81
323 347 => 5.44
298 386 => 5.14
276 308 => 5.46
